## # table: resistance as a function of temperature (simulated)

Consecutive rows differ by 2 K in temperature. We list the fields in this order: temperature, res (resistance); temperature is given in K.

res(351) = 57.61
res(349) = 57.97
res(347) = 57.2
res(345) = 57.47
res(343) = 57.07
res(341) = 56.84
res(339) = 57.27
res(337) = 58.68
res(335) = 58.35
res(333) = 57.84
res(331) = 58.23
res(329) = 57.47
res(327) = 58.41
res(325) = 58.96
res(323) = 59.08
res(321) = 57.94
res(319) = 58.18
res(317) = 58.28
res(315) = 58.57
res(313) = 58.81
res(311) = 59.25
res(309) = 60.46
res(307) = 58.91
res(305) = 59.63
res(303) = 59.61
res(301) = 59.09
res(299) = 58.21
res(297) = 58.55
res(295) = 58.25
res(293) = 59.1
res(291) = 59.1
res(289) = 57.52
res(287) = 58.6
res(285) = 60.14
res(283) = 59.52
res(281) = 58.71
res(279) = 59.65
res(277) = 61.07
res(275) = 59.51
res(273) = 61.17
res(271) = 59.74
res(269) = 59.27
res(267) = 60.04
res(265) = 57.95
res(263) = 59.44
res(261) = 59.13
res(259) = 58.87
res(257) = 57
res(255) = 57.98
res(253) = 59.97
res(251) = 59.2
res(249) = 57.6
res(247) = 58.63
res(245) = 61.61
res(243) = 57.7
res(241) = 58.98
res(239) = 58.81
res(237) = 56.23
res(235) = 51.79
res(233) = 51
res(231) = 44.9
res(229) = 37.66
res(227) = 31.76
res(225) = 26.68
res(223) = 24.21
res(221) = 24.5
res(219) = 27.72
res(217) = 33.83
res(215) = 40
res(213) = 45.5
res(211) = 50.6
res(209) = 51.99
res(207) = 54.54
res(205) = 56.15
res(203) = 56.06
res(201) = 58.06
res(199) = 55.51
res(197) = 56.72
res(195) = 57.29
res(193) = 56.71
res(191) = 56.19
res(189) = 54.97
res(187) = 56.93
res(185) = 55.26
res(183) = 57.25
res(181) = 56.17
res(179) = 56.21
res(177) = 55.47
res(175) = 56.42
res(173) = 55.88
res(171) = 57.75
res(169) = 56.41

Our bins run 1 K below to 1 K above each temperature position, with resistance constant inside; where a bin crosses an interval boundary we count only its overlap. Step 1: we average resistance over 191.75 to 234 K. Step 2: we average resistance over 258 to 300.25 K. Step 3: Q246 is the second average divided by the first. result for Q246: 1.32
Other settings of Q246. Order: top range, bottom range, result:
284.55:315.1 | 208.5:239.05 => 1.46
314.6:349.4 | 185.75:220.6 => 1.14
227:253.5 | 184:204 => 0.96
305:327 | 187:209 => 1.05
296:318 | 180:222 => 1.17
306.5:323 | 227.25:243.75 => 1.15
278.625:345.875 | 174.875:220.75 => 1.13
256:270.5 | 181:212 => 1.06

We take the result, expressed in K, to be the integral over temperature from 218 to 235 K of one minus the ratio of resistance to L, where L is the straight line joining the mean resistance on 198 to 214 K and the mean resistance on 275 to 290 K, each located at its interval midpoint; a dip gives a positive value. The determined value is 6.3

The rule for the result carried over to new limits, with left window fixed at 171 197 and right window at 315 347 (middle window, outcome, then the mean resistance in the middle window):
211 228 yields 7.1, 32.9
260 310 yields -1.6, 59.3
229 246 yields 0.8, 54.1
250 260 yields -0.3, 58.6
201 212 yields 0.5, 54.2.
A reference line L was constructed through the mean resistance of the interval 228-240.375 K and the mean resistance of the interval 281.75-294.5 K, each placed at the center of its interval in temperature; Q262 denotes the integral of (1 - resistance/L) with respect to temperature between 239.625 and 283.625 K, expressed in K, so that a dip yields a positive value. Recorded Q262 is -3.7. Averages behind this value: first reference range 50.3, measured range 59.2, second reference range 59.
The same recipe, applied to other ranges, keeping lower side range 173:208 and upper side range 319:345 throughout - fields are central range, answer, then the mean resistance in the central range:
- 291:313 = -0.6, 59.1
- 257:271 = -0.5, 59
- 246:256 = -0.3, 58.7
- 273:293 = -0.7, 59.4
